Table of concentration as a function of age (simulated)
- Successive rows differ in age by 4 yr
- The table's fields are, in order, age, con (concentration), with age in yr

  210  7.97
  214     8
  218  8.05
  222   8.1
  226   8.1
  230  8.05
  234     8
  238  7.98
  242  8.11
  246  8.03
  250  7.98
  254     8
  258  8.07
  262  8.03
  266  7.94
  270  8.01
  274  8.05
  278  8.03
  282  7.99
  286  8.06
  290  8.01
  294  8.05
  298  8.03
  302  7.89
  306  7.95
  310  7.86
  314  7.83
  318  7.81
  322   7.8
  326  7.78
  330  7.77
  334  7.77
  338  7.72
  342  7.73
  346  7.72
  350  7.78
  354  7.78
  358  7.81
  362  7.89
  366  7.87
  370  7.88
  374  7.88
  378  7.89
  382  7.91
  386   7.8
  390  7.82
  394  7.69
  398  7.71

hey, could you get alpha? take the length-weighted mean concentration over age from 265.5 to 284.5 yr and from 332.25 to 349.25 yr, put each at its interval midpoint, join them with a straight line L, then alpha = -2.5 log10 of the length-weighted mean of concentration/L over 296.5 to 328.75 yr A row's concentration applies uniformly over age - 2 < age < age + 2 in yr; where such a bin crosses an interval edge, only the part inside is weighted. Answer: -0.001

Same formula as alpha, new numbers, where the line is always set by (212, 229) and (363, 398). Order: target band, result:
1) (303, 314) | 0.01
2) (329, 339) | 0.02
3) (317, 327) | 0.02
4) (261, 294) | 0.00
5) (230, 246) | 0.00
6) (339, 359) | 0.02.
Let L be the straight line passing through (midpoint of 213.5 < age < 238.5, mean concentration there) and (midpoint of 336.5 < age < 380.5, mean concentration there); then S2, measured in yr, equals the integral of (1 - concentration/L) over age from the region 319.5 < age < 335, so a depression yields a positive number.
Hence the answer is 0.2 yr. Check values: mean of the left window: 8.05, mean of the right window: 7.82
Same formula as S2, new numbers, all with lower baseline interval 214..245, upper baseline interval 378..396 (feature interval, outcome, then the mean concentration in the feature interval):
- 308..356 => 0.7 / 7.78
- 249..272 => 0.0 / 8.01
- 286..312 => -0.1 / 7.97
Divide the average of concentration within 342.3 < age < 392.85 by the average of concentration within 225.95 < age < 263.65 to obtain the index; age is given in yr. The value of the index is 1.0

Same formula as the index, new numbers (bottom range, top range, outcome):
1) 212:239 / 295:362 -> 0.97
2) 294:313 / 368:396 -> 0.99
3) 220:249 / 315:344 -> 0.97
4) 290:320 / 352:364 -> 0.99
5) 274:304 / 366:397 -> 0.98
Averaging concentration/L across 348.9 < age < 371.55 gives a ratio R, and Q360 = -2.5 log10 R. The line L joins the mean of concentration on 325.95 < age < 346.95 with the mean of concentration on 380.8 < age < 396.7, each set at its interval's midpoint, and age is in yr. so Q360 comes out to -0.01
